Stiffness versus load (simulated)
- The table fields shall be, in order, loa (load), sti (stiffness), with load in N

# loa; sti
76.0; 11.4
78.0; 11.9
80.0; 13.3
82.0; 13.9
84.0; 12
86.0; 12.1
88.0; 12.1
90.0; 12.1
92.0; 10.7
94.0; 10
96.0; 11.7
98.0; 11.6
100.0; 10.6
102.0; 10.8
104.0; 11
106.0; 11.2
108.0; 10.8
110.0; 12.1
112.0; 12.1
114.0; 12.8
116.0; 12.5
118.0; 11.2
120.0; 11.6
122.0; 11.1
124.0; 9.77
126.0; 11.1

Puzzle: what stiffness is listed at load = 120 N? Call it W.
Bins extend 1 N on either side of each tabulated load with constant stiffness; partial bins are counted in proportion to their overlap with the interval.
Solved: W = 11.6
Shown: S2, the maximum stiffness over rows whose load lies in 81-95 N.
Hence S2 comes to 13.9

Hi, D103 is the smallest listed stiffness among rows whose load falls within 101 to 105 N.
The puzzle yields 10.8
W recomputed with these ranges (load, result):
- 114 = 12.8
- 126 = 11.1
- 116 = 12.5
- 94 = 10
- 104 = 11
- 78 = 11.9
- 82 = 13.9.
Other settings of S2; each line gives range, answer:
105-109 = 11.2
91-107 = 11.7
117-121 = 11.6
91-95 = 10.7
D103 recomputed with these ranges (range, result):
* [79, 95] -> 10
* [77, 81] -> 11.9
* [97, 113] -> 10.6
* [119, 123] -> 11.1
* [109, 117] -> 12.1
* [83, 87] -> 12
